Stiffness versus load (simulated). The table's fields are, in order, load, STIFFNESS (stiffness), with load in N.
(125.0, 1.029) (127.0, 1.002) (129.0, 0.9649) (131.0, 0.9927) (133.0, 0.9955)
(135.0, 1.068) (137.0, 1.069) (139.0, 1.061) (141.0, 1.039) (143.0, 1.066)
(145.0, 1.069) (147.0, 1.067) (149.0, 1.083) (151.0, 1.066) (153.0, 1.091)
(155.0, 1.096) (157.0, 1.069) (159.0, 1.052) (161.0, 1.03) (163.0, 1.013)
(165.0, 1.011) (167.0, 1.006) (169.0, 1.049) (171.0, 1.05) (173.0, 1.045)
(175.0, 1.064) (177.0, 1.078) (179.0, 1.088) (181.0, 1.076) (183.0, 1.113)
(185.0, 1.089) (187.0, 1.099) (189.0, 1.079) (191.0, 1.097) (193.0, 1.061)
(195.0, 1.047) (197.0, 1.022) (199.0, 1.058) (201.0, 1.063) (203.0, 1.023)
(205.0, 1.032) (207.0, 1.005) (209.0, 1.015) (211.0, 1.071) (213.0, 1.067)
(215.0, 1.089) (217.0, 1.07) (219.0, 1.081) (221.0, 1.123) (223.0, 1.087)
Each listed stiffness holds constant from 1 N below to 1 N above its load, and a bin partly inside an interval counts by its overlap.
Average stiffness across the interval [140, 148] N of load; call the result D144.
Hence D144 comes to 1.06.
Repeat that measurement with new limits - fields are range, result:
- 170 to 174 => 1.05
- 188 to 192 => 1.09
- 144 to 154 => 1.08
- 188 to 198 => 1.06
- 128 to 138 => 1.02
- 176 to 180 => 1.08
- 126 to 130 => 0.983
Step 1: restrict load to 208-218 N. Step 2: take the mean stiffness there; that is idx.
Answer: 1.06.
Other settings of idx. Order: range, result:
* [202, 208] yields 1.02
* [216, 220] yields 1.08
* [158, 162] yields 1.04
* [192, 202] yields 1.05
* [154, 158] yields 1.08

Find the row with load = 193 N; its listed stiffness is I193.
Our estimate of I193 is 1.061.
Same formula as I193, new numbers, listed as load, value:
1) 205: 1.032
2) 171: 1.05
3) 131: 0.9927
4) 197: 1.022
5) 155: 1.096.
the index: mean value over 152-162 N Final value 1.07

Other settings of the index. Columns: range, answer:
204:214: 1.04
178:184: 1.09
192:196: 1.05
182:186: 1.1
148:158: 1.08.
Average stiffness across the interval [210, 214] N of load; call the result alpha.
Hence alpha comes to 1.07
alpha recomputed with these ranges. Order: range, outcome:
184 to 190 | 1.09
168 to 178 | 1.06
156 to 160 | 1.06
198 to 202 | 1.06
